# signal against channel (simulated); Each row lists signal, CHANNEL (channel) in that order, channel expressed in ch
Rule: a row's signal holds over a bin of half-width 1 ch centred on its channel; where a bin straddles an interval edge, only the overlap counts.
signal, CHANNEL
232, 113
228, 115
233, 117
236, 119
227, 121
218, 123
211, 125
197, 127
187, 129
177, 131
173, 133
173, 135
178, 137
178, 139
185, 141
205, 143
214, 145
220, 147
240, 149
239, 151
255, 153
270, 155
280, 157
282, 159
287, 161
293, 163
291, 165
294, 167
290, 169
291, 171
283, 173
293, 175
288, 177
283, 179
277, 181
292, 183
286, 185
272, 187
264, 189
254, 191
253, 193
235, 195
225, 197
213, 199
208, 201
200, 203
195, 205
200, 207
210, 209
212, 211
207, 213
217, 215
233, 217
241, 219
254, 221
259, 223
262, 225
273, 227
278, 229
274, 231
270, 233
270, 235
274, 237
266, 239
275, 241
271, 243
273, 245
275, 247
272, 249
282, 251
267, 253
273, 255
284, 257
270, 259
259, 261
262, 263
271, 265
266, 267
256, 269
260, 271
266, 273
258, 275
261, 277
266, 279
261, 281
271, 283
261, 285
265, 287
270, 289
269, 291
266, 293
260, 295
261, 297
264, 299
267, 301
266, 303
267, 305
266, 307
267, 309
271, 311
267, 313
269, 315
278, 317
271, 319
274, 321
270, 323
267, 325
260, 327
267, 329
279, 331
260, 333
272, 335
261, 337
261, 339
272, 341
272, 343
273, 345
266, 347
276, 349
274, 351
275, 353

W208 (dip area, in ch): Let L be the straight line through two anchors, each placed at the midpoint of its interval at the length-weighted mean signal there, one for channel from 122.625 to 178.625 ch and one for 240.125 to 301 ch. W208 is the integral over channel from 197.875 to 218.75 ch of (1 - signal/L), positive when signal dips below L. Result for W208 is 3.5 ch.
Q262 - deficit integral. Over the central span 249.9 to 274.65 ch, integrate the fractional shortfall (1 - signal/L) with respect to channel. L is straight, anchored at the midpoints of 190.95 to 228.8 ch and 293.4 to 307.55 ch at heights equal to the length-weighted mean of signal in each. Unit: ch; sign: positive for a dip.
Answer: -1.8 ch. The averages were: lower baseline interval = 229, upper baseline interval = 264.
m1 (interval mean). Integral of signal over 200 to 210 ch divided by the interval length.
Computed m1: 203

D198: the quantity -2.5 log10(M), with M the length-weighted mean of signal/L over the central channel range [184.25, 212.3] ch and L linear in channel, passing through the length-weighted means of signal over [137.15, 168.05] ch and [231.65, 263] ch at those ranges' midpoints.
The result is 0.129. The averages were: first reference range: 247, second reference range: 272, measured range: 230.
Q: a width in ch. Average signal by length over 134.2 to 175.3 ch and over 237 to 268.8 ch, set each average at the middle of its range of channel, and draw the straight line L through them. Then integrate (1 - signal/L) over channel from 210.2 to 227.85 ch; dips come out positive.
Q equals 1.6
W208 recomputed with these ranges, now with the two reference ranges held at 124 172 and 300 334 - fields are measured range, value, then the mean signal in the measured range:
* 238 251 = -1.0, 273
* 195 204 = 1.1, 214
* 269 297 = -0.2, 264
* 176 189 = -2.2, 282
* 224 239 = -1.2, 271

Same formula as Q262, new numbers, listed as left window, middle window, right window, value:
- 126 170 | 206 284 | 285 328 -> -1.6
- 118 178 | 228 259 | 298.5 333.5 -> -2.2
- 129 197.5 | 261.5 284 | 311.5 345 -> -0.1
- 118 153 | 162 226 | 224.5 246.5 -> -2.7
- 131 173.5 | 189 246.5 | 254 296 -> 2.5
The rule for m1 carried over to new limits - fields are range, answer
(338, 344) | 268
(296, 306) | 265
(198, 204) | 207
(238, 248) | 272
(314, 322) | 273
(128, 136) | 178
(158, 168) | 289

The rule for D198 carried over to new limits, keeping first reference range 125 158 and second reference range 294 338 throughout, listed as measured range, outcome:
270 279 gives -0.033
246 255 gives -0.116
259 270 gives -0.054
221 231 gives -0.125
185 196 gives -0.143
